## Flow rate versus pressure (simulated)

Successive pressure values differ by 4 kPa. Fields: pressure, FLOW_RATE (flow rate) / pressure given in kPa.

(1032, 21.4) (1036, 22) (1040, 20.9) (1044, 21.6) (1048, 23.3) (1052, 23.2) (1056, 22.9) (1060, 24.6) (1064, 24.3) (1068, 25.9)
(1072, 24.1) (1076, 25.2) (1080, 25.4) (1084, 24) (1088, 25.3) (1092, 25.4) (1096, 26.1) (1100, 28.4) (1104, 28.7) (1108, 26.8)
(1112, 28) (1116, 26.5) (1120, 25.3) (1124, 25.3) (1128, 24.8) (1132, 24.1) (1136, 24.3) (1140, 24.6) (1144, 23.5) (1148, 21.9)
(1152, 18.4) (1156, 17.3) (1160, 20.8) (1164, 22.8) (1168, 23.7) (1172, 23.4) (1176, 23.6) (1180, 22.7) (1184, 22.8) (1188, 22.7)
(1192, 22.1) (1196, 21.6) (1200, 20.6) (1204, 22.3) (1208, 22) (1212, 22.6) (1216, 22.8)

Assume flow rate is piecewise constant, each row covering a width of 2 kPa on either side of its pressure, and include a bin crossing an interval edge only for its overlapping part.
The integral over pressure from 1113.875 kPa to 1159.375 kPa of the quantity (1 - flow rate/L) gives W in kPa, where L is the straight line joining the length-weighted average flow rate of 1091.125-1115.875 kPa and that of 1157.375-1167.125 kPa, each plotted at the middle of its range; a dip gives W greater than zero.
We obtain 1.9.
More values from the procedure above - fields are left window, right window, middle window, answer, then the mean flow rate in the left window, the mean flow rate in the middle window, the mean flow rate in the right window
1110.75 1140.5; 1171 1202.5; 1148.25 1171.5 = 2.7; 25.3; 20.9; 22.4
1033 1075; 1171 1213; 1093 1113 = -3.9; 23.3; 27.5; 22.4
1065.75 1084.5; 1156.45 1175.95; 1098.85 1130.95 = -3.7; 25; 26.6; 22.3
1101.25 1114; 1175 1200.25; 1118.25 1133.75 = 1.0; 27.9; 24.9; 22.4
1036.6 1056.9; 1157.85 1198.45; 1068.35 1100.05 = -4.1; 22.3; 25.3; 22.6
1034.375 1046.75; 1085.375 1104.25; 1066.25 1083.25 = -0.3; 21.6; 25.1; 26.5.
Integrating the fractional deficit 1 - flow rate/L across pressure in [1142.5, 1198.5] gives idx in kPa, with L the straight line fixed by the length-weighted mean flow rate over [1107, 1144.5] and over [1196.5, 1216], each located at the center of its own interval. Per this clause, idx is 3.6 kPa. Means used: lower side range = 25.4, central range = 21.9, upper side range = 21.9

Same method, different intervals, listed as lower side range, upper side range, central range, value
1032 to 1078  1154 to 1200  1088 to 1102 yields -2.1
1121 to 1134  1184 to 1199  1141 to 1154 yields 1.3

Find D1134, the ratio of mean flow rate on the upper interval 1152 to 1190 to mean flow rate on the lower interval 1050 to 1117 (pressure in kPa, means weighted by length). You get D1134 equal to 0.9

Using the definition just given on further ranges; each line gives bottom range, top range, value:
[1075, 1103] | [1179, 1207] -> 0.86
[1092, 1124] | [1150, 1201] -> 0.81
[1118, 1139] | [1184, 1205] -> 0.89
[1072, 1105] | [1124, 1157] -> 0.88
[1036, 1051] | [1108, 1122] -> 1.21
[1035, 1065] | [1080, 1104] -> 1.14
